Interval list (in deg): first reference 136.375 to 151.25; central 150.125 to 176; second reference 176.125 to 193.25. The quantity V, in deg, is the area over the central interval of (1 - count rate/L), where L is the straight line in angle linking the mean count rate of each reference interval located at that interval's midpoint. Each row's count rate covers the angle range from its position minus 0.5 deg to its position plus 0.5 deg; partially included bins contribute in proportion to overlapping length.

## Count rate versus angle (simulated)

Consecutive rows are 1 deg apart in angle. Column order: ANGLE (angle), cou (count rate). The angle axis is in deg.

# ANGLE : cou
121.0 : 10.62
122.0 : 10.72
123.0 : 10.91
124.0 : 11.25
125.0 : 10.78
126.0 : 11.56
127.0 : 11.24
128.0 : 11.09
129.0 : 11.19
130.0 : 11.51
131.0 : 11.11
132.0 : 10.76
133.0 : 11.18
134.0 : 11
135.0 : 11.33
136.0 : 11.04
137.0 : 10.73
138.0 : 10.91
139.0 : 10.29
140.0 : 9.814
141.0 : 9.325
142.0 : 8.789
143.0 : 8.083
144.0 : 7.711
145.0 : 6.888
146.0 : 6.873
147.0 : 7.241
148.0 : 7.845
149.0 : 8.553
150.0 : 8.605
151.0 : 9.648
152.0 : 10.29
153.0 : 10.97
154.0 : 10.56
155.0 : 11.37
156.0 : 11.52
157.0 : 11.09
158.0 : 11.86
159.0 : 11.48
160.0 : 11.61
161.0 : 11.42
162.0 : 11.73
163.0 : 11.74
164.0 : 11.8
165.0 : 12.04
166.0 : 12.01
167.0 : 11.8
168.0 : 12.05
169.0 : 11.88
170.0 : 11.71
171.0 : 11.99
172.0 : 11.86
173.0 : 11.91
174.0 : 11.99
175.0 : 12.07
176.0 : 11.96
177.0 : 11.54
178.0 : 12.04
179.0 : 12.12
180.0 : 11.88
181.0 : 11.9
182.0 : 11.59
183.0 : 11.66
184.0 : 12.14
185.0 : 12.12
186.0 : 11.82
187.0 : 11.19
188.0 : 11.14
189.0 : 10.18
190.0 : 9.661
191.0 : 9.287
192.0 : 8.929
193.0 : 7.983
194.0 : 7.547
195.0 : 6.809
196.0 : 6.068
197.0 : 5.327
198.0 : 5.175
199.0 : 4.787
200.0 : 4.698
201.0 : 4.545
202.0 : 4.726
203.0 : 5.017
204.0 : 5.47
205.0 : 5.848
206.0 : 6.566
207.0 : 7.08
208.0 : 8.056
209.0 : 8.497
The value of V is -4.3 deg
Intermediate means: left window 8.76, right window 11.1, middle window 11.5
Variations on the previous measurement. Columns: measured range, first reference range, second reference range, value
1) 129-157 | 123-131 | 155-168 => 3.9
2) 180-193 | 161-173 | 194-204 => -4.9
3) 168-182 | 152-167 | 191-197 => -3.3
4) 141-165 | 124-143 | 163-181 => 3.0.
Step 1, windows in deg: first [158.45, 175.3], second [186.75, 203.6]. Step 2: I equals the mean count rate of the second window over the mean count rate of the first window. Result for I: 0.6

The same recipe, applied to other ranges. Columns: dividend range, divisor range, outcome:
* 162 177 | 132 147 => 1.25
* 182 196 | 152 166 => 0.87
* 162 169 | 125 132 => 1.06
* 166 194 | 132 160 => 1.14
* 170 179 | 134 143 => 1.17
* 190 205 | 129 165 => 0.61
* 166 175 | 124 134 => 1.07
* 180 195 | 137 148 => 1.21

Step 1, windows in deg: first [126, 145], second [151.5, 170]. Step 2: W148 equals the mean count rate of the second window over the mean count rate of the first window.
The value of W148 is 1.1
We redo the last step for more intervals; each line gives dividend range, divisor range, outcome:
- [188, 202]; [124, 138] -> 0.64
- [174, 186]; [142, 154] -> 1.40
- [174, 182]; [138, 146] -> 1.37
